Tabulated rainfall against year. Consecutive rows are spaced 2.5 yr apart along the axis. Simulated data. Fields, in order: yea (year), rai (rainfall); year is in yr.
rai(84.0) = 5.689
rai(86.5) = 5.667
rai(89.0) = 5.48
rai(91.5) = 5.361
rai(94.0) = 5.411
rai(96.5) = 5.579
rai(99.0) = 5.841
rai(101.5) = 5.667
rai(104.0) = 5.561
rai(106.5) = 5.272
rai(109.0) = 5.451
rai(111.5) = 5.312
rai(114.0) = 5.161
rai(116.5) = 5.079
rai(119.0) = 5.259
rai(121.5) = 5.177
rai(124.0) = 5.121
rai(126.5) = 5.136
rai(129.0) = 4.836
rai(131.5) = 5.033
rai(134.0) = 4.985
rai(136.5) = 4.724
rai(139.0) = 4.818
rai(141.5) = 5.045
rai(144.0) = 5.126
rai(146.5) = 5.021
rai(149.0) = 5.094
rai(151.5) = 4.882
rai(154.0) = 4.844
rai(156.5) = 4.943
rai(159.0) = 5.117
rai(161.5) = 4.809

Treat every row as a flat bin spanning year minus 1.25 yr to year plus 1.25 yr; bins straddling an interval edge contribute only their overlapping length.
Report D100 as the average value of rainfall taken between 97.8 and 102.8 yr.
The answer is 5.75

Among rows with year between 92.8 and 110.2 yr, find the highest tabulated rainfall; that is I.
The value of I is 5.841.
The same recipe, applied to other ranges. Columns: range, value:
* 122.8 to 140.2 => 5.136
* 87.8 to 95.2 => 5.48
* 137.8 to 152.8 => 5.126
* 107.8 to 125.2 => 5.451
